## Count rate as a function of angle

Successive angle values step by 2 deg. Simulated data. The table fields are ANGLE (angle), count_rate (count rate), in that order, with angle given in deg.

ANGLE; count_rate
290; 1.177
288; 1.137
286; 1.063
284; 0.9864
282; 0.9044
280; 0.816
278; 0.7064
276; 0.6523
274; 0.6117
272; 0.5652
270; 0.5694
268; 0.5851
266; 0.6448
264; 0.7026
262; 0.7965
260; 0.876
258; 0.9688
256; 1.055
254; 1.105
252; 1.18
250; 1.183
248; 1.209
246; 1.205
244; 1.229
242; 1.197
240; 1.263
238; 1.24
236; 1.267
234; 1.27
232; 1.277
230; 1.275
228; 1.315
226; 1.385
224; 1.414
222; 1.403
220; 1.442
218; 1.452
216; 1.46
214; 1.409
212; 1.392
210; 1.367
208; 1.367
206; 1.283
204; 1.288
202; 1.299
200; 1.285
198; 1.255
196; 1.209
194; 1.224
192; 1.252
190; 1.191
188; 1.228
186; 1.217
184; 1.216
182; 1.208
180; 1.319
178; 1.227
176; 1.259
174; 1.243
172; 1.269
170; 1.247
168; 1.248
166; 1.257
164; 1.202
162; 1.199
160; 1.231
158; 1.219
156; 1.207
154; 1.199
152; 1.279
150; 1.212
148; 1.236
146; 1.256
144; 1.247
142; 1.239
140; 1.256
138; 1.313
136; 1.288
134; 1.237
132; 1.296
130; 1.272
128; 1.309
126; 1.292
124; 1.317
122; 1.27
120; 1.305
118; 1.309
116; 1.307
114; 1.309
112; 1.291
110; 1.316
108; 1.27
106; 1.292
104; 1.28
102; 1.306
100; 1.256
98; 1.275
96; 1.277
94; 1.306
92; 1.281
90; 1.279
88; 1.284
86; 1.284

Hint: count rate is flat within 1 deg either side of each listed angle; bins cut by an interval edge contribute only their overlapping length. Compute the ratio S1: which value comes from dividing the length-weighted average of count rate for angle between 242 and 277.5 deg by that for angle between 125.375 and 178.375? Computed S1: 0.72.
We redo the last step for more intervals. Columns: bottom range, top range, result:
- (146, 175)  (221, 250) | 1.04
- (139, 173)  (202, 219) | 1.11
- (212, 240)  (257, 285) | 0.55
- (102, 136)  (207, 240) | 1.05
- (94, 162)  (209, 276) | 0.88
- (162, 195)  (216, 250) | 1.05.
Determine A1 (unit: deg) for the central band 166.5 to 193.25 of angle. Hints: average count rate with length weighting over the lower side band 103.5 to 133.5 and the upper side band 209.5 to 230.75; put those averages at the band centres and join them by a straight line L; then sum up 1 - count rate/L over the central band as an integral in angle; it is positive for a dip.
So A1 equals 2.3 deg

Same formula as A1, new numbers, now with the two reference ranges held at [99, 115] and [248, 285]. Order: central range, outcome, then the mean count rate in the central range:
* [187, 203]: -3.11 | 1.24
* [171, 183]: -1.78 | 1.25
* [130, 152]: -1.21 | 1.26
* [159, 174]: -1.54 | 1.24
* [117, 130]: -0.58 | 1.3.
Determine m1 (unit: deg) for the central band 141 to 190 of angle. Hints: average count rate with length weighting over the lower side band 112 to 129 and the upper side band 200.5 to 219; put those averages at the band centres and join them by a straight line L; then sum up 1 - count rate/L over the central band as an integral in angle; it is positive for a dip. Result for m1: 3.6 deg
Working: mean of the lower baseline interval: 1.3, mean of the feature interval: 1.24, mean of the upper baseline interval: 1.37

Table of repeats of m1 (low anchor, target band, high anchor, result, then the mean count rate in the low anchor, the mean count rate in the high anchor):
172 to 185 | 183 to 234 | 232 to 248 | -3.0 deg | 1.25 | 1.24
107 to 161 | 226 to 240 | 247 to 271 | -4.3 deg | 1.27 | 0.906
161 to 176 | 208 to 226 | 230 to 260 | -3.1 deg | 1.24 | 1.18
